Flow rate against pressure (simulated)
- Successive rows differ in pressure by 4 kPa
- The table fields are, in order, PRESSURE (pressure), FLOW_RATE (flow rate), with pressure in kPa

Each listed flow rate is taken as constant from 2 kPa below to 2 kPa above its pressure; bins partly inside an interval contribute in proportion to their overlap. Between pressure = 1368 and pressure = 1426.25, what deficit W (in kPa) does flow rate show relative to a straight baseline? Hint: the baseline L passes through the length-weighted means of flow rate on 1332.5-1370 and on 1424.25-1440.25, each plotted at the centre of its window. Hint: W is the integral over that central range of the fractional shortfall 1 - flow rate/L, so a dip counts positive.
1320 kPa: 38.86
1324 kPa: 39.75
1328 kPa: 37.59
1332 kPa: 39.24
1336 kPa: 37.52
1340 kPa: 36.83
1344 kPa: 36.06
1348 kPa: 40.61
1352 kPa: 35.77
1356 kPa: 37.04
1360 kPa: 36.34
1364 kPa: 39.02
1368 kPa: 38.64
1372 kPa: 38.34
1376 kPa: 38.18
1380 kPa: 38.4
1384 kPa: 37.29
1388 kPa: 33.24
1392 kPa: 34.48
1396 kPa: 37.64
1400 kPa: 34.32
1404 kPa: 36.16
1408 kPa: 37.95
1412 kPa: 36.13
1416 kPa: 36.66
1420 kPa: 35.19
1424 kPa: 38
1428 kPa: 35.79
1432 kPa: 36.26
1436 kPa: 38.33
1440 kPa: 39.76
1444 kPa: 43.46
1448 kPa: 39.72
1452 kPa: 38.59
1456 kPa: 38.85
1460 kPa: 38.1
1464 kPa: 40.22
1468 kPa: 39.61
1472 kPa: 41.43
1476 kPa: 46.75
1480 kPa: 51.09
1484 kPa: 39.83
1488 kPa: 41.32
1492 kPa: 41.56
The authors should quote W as 1.3 kPa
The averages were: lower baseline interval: 37.6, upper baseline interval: 37.3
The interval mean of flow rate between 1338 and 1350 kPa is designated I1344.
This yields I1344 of 37.8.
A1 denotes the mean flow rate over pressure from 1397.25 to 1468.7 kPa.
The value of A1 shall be 37.9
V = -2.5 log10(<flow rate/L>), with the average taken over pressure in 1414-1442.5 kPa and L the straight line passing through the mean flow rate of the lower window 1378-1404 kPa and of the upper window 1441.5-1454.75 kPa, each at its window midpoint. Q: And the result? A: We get 0.05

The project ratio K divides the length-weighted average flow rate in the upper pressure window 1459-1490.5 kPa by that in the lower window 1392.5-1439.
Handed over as 1.16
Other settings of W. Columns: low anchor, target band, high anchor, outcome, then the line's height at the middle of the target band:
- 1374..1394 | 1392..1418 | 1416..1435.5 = 0.1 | 36.4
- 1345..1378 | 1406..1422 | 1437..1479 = 1.2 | 39.5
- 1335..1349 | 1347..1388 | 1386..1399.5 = -1.6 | 36.3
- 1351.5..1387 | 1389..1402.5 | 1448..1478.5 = 1.1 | 38.5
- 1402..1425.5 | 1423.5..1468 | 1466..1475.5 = 0.5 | 39.4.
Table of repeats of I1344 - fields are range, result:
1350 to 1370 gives 37.4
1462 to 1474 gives 40.4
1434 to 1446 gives 40.5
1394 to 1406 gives 36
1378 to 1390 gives 36.3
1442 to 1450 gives 41.6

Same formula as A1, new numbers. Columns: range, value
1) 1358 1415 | 36.9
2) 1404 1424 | 36.6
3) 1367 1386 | 38.1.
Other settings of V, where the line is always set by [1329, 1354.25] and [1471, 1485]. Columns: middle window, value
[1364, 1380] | 0.03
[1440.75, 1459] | 0.10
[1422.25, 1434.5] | 0.16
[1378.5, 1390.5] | 0.11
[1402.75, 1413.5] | 0.13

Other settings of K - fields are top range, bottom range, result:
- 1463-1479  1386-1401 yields 1.22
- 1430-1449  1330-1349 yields 1.04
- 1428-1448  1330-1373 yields 1.04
